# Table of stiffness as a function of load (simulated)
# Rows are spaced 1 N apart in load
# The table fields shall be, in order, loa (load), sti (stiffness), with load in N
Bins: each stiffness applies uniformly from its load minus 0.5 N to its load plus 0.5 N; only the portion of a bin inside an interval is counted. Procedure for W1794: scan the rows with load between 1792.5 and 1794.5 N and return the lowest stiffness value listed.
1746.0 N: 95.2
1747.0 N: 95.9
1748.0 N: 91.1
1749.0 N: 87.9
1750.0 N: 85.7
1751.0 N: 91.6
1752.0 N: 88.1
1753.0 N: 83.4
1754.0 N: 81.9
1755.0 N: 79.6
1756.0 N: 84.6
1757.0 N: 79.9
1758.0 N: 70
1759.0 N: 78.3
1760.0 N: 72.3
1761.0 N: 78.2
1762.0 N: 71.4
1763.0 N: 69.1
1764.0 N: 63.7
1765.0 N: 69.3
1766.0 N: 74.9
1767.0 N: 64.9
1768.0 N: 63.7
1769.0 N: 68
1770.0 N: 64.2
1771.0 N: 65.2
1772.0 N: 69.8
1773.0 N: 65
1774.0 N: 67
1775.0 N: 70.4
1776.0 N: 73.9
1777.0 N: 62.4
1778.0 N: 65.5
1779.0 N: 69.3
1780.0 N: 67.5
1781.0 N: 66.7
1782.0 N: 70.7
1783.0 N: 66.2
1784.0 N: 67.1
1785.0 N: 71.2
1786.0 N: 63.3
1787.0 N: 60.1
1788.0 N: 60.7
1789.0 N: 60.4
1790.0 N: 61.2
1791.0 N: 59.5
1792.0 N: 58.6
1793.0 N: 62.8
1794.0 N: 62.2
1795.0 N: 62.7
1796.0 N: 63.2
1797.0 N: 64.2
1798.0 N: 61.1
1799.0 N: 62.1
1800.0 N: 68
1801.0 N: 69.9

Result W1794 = 62.2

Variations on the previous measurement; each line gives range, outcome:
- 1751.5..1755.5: 79.6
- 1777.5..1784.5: 65.5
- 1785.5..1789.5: 60.1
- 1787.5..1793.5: 58.6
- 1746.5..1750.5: 85.7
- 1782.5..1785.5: 66.2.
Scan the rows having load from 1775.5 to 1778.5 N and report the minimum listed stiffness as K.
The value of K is 62.4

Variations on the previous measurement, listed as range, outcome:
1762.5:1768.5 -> 63.7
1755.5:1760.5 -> 70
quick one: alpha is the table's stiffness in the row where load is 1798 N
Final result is 61.1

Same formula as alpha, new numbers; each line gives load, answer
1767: 64.9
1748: 91.1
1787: 60.1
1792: 58.6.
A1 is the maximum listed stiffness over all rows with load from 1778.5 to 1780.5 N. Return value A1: 69.3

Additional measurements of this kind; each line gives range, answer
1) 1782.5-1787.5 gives 71.2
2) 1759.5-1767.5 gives 78.2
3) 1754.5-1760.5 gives 84.6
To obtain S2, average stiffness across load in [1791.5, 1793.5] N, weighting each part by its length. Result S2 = 60.7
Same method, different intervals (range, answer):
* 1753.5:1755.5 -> 80.8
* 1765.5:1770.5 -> 67.1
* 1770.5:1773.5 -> 66.7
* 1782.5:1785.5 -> 68.2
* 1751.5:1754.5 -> 84.5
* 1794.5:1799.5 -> 62.7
